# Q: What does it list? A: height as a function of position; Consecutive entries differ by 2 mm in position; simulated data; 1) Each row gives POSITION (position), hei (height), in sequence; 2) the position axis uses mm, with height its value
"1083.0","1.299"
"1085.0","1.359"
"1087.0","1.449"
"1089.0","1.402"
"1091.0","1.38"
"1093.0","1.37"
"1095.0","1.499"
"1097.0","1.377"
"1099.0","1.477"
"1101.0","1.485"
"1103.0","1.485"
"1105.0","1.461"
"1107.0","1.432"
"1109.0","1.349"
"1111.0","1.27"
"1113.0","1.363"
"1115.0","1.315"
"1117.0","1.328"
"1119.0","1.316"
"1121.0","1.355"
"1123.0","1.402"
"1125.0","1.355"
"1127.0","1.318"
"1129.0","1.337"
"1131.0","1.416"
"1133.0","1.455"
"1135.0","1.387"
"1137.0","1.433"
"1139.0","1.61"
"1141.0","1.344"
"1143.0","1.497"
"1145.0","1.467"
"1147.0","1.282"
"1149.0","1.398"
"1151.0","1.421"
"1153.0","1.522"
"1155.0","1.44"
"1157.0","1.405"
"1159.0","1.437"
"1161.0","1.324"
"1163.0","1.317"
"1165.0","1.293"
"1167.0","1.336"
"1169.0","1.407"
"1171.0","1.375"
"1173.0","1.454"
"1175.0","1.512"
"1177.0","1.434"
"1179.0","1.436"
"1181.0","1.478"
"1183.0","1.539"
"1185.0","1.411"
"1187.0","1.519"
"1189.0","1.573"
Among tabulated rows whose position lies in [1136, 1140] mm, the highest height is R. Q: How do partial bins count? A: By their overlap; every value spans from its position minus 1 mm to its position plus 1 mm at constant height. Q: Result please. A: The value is 1.61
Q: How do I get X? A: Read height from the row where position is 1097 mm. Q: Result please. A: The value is 1.377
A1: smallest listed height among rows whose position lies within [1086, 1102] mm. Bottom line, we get 1.37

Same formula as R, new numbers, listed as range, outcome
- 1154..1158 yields 1.44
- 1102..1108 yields 1.485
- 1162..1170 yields 1.407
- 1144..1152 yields 1.467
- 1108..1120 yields 1.363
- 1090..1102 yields 1.499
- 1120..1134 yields 1.455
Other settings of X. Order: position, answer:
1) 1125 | 1.355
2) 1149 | 1.398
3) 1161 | 1.324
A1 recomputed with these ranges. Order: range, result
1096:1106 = 1.377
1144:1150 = 1.282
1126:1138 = 1.318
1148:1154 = 1.398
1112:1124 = 1.315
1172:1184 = 1.434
